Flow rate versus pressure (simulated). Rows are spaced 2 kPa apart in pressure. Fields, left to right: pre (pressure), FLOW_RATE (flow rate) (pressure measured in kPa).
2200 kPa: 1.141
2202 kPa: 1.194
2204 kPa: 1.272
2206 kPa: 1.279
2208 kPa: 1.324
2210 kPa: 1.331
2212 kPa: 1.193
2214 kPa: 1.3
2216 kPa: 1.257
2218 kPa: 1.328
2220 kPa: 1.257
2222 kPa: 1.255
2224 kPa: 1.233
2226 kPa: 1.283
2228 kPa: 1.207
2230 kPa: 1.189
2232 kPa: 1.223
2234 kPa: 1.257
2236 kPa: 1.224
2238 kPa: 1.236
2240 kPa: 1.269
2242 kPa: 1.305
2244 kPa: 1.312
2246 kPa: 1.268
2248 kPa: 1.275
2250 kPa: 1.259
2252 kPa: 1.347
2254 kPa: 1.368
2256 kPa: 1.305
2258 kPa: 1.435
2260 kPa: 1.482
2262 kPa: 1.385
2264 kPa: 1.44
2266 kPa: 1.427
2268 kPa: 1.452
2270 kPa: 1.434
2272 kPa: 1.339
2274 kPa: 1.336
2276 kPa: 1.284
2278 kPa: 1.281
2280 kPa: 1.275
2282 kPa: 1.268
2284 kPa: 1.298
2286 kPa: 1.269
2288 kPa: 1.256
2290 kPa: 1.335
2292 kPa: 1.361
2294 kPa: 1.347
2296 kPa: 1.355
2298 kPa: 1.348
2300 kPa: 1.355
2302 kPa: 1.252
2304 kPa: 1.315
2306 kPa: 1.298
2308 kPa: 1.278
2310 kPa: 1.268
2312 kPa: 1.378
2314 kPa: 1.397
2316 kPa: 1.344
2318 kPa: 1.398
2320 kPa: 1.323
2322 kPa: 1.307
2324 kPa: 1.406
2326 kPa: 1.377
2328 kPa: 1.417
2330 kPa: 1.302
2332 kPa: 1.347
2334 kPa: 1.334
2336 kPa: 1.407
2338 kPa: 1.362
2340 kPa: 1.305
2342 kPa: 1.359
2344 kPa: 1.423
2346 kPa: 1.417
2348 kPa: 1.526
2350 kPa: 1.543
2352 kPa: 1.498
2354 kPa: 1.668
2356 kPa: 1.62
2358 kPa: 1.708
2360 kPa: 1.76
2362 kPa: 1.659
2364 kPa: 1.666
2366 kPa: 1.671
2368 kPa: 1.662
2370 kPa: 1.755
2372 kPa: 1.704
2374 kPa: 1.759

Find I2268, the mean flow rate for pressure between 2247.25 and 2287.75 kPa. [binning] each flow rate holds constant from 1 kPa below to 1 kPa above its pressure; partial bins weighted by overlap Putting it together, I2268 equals 1.35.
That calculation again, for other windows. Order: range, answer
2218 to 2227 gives 1.26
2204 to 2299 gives 1.31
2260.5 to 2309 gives 1.33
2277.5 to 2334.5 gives 1.33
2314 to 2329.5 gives 1.37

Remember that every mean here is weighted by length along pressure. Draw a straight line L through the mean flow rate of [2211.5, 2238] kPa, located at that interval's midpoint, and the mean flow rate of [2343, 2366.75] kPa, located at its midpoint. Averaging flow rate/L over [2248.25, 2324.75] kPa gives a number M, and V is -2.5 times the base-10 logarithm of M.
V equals 0.05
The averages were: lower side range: 1.25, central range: 1.34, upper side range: 1.6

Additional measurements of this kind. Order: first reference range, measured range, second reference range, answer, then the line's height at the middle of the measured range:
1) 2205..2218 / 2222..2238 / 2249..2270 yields 0.08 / 1.33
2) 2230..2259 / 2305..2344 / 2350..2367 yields 0.14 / 1.54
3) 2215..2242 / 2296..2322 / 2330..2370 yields 0.08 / 1.43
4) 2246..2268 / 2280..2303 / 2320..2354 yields 0.06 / 1.38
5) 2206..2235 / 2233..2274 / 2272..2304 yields -0.05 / 1.28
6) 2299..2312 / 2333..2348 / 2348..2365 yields 0.11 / 1.53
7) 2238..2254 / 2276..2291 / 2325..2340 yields 0.03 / 1.32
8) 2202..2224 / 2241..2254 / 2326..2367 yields 0.03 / 1.33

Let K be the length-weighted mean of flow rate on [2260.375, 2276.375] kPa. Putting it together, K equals 1.39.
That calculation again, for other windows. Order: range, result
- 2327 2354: 1.41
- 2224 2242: 1.24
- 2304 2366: 1.44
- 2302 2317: 1.32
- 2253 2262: 1.4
